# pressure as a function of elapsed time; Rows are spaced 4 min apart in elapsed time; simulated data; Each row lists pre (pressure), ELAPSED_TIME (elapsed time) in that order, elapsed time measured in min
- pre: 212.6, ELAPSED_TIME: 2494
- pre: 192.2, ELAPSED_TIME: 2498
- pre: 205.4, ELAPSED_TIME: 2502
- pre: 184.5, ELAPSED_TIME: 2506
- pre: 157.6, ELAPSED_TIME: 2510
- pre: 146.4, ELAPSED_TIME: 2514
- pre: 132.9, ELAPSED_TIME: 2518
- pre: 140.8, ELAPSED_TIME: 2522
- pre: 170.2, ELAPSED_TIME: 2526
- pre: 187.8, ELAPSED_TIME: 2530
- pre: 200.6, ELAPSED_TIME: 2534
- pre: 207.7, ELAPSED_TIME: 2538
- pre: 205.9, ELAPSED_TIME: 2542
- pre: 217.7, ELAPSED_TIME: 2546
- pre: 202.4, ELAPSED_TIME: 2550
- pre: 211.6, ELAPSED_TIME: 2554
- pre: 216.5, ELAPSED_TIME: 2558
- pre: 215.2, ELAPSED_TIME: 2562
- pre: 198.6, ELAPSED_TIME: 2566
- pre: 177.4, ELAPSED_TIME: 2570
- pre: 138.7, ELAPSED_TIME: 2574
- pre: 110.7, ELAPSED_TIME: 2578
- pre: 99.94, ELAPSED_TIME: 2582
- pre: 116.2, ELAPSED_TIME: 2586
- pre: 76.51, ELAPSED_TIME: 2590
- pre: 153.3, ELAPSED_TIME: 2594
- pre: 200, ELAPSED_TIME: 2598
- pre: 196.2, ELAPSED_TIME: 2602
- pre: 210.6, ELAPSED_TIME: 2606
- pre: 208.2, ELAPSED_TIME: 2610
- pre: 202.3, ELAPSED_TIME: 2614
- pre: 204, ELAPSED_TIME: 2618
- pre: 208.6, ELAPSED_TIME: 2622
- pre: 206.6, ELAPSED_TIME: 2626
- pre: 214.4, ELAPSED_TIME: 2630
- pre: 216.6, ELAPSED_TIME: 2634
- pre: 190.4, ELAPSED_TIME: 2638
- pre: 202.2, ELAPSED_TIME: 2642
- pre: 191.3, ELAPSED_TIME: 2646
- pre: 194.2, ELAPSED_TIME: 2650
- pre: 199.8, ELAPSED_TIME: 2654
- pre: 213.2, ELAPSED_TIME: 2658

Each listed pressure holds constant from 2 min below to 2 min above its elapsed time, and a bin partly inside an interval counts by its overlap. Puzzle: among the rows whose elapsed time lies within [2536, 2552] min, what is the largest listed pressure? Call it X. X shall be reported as 217.7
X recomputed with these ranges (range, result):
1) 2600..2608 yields 210.6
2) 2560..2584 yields 215.2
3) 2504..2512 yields 184.5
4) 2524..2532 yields 187.8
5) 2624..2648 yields 216.6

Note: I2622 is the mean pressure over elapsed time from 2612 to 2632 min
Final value 207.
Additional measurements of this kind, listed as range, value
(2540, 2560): 211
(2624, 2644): 206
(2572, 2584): 116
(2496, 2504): 199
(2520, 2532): 166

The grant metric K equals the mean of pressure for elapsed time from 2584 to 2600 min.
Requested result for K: 137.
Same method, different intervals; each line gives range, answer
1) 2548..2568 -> 209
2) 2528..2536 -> 194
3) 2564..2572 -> 188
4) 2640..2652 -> 196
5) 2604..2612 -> 209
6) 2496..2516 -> 177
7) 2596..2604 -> 198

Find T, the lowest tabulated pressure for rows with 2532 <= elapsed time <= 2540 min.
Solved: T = 200.6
